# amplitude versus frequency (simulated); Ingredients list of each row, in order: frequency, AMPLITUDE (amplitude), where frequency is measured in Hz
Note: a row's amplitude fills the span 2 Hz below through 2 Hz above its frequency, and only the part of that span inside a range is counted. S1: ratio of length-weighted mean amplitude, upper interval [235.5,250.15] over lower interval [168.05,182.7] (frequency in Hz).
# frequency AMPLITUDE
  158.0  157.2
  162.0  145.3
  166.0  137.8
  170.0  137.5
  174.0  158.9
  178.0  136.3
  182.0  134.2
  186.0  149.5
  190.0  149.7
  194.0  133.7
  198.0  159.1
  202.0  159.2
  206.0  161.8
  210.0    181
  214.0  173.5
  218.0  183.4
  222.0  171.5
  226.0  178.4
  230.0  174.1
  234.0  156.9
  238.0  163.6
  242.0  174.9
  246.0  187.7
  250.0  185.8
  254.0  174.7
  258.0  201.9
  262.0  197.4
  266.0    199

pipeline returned 1.24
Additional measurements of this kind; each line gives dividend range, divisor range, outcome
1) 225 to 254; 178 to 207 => 1.18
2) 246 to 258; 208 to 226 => 1.04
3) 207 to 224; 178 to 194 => 1.24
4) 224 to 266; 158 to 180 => 1.25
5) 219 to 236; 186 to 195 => 1.18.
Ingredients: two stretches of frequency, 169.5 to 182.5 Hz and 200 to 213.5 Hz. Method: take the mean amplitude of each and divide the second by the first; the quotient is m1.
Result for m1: 1.17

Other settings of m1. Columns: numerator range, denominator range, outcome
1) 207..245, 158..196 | 1.21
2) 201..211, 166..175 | 1.15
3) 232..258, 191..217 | 1.09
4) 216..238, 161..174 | 1.21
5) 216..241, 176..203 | 1.18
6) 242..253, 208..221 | 1.03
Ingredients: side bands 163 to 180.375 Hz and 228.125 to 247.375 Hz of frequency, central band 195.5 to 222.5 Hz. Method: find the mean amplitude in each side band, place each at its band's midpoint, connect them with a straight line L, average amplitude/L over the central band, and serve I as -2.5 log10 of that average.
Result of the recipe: -0.07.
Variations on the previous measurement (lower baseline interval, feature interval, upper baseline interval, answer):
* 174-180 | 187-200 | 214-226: 0.063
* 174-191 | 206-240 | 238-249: -0.036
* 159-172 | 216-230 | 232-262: -0.057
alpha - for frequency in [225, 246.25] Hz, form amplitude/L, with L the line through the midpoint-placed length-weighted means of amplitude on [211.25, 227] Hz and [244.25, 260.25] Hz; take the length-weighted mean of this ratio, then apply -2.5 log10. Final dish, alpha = 0.07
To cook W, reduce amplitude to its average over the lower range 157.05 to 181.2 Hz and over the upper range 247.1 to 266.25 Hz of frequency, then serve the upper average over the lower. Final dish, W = 1.32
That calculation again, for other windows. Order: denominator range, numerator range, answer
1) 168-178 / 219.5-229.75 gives 1.20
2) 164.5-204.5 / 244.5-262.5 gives 1.29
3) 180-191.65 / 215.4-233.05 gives 1.22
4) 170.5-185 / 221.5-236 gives 1.19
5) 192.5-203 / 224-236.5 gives 1.13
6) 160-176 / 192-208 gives 1.06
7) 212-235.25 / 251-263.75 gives 1.10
